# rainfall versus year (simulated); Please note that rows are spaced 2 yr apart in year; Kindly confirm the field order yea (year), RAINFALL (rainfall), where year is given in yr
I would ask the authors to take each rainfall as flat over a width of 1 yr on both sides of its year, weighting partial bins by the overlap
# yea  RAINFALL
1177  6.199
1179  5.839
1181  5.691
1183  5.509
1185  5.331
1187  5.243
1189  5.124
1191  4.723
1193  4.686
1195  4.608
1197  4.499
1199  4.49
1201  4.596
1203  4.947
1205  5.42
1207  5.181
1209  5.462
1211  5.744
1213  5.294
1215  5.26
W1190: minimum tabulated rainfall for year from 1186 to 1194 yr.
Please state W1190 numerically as 4.686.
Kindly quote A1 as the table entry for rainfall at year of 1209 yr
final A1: 5.462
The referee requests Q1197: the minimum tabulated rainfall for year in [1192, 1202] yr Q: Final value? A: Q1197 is 4.49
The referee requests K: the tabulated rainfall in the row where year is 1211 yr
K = 5.744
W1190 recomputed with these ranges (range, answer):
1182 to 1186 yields 5.331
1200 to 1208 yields 4.596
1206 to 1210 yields 5.181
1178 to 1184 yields 5.509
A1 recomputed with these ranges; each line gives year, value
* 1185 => 5.331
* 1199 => 4.49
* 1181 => 5.691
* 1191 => 4.723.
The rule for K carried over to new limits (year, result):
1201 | 4.596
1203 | 4.947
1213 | 5.294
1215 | 5.26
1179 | 5.839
